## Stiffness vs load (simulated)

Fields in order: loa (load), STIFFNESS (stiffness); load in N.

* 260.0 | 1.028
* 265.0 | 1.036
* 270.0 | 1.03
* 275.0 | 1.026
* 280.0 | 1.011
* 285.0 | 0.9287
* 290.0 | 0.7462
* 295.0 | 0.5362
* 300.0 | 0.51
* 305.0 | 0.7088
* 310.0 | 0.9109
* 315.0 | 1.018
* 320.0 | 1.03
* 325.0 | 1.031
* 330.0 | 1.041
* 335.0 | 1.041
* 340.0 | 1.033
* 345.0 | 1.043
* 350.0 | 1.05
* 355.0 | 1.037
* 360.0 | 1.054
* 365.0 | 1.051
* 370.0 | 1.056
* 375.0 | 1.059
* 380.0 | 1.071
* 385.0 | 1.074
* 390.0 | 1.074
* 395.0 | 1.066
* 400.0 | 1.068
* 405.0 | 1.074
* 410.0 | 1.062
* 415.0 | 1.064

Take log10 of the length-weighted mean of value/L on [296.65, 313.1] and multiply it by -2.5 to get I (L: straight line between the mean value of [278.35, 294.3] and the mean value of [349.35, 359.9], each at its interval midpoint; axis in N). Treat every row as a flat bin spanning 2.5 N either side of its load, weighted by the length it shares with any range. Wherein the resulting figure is 0.26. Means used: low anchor 0.849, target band 0.712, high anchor 1.04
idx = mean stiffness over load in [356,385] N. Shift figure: 1.06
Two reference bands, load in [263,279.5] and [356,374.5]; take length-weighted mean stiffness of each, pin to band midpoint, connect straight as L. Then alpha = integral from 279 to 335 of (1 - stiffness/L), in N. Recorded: 9.3 N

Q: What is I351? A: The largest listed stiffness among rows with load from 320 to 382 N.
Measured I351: 1.071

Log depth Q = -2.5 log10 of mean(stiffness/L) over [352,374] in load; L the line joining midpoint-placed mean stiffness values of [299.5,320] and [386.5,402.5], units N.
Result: -0.07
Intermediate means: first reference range 0.844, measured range 1.05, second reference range 1.07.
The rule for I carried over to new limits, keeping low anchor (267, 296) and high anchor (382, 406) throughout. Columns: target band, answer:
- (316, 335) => -0.07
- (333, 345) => -0.05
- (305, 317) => 0.04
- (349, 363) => -0.04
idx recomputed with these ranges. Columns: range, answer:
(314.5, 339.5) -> 1.03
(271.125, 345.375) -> 0.906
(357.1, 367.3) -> 1.05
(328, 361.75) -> 1.04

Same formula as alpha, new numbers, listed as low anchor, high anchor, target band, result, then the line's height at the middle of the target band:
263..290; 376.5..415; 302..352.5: 1.7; 1.02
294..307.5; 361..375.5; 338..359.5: -2.9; 0.921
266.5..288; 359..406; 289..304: 6.2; 1.01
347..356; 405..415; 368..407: -0.4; 1.06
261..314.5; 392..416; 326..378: -4.0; 0.973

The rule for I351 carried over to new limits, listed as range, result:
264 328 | 1.036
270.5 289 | 1.026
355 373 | 1.056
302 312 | 0.9109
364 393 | 1.074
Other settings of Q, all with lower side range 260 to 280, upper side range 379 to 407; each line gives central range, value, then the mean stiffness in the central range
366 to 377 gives 0.007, 1.06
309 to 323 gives 0.051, 0.996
